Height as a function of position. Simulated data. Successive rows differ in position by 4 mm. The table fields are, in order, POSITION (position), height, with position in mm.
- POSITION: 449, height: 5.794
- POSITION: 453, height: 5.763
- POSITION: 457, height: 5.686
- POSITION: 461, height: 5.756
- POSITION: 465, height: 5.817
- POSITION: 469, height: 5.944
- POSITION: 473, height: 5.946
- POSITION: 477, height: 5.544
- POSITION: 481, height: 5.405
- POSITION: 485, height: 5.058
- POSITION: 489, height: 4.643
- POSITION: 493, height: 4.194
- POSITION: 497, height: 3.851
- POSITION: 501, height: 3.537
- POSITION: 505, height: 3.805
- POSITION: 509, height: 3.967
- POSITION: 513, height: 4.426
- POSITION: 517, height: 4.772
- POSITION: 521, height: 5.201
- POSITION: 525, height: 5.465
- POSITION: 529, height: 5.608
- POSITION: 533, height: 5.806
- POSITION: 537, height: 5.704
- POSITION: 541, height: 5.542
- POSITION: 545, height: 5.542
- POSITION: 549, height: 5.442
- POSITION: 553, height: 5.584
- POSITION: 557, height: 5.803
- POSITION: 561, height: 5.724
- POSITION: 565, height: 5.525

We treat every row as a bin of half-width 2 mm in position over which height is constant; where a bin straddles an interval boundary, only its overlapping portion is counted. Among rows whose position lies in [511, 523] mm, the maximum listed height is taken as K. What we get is 5.201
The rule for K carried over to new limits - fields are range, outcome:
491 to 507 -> 4.194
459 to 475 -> 5.946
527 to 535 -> 5.806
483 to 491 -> 5.058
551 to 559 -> 5.803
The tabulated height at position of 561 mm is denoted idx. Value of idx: 5.724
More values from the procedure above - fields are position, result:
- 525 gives 5.465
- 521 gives 5.201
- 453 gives 5.763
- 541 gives 5.542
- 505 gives 3.805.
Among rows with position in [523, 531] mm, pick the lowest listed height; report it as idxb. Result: 5.465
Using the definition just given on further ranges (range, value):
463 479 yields 5.544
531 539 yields 5.704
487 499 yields 3.851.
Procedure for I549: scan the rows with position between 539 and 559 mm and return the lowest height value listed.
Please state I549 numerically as 5.442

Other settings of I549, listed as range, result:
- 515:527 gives 4.772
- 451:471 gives 5.686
